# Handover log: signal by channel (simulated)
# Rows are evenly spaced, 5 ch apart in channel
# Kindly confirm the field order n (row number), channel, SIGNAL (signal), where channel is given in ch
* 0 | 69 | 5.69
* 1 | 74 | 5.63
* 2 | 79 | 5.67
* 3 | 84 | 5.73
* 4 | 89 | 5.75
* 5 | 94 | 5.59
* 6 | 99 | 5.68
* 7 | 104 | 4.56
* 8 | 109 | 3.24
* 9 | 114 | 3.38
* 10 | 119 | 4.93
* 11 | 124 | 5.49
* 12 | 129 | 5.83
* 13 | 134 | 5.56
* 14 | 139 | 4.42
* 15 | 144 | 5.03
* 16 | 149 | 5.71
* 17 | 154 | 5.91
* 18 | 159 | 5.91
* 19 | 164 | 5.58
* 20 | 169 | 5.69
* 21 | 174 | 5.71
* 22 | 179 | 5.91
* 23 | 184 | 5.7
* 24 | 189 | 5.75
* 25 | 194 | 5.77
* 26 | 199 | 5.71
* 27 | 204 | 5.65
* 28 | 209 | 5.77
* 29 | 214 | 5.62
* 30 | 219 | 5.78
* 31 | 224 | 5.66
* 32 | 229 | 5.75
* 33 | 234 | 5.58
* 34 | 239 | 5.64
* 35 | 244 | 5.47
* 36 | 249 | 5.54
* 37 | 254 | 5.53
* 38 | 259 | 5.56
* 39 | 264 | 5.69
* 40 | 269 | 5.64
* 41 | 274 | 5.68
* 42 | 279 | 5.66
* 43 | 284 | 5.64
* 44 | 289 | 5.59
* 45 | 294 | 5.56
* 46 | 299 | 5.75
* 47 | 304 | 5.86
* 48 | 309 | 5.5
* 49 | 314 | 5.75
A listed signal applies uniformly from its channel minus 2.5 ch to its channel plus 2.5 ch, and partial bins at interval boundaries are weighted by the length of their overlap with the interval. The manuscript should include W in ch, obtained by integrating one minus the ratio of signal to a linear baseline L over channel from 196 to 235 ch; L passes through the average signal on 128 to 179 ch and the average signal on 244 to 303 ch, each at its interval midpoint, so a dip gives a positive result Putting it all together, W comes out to -0.8 ch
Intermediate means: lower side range 5.54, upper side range 5.62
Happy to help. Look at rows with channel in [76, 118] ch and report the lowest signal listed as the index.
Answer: 3.24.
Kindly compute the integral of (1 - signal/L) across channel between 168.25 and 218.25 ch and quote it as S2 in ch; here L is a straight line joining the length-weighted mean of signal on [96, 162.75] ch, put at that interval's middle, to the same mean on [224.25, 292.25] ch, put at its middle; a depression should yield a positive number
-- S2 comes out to -3.7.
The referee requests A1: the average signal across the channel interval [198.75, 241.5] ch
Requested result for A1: 5.68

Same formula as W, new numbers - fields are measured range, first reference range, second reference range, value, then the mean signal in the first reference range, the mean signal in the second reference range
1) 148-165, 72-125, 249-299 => -1.8 ch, 5.04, 5.62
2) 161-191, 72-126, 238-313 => -2.4 ch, 5.05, 5.62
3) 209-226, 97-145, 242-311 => -1.3 ch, 4.8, 5.62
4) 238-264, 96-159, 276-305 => -0.2 ch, 5.02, 5.67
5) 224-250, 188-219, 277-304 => 0.4 ch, 5.72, 5.66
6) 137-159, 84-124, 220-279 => -1.2 ch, 4.84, 5.62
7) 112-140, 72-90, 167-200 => 3.6 ch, 5.69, 5.75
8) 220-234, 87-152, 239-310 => -0.7 ch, 5.01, 5.62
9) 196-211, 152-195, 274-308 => 0.1 ch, 5.77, 5.67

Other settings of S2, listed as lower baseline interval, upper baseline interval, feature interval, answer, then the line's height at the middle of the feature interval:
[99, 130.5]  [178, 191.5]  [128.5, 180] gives -2.8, 5.27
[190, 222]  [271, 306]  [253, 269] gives 0.2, 5.69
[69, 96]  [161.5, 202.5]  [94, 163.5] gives 7.5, 5.7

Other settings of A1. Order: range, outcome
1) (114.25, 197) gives 5.5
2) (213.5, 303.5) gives 5.64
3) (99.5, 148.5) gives 4.8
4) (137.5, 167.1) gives 5.47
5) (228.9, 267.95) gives 5.59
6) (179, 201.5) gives 5.75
